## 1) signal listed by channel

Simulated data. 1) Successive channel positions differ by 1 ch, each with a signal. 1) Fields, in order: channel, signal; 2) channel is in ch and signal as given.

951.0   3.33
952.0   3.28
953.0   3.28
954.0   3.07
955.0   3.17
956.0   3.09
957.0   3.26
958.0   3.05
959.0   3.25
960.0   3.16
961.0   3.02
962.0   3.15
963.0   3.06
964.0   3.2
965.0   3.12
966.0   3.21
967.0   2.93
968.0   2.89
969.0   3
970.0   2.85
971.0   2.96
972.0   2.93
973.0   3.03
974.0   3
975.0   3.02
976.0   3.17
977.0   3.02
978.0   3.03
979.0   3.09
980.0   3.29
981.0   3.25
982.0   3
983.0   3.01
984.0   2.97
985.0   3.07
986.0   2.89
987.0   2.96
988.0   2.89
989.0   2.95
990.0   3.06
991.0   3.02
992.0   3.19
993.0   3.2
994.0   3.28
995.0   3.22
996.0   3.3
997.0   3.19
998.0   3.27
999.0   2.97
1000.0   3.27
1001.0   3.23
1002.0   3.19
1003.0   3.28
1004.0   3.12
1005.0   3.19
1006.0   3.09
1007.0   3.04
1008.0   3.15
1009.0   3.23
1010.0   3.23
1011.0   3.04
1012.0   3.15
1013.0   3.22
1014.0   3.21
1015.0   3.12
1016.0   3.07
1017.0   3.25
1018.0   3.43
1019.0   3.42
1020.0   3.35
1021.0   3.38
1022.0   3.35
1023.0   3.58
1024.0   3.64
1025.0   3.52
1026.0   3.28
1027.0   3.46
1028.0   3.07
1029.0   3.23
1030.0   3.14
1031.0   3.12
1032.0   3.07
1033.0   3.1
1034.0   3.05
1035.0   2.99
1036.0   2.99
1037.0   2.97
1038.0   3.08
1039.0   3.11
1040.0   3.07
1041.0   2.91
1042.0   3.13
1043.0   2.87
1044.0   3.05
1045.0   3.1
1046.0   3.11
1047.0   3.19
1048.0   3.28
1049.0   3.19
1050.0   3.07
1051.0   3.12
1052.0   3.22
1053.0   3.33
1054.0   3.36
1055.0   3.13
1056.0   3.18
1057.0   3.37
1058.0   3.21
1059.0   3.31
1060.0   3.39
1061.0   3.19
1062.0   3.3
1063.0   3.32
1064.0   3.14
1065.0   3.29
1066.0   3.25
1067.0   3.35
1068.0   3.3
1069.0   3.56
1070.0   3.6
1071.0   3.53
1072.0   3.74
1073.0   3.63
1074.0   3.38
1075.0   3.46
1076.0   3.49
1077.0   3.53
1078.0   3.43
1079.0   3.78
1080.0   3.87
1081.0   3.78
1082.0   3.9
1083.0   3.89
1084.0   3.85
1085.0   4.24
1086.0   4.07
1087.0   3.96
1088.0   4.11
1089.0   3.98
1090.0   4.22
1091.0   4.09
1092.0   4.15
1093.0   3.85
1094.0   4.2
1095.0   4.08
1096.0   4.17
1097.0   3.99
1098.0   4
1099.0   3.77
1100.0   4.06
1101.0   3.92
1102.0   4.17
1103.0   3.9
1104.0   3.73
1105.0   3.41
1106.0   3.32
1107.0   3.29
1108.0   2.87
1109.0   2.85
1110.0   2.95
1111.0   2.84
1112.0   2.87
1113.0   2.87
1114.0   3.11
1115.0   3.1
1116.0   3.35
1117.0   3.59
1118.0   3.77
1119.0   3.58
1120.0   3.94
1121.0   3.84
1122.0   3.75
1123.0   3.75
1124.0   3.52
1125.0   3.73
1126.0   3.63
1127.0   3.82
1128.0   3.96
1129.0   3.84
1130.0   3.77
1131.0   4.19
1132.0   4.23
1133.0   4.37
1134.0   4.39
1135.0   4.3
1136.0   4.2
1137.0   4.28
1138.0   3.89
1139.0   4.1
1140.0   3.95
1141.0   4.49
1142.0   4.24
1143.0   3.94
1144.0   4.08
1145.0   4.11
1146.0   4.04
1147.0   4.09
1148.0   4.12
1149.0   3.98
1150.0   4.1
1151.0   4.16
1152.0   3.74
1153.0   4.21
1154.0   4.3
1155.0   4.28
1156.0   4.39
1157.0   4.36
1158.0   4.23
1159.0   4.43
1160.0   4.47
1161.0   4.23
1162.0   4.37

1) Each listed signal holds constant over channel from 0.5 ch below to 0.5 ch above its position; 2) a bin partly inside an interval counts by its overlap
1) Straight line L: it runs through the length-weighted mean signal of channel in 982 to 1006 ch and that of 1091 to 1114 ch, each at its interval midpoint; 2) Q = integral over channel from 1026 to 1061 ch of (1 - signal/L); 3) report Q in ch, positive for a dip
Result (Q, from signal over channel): 2.0 ch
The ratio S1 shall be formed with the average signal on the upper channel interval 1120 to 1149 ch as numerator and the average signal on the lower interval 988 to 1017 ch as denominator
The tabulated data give 1.27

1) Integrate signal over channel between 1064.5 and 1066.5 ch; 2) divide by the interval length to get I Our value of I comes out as 3.27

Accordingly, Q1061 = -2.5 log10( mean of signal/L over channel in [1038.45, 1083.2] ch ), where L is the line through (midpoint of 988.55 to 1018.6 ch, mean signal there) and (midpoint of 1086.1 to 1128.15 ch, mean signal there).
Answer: 0.04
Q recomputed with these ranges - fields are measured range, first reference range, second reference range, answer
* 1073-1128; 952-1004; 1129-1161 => 2.8 ch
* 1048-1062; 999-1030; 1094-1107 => 1.2 ch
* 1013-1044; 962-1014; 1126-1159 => 1.5 ch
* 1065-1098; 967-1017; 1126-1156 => -0.7 ch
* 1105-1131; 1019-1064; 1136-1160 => 3.0 ch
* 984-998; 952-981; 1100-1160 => 0.5 ch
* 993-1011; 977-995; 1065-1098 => 0.0 ch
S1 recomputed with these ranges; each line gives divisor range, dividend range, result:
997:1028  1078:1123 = 1.14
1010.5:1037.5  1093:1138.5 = 1.15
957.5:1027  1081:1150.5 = 1.22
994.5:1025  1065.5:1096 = 1.17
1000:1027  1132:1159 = 1.28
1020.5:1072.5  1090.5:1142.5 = 1.16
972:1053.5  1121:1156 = 1.28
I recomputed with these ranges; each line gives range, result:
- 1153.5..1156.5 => 4.32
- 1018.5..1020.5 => 3.38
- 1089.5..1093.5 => 4.08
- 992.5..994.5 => 3.24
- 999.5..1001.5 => 3.25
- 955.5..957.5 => 3.17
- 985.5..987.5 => 2.92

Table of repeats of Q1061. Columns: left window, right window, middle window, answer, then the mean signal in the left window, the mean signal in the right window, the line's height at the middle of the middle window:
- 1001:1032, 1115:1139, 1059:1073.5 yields 0.04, 3.25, 3.89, 3.54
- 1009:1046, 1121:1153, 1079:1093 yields -0.10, 3.19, 4.02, 3.63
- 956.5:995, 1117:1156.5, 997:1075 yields 0.06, 3.07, 4.02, 3.42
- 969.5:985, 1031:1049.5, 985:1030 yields -0.05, 3.04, 3.07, 3.06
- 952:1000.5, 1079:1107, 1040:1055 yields 0.15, 3.09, 3.94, 3.61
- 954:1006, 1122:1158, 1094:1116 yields 0.10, 3.1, 4.07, 3.86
